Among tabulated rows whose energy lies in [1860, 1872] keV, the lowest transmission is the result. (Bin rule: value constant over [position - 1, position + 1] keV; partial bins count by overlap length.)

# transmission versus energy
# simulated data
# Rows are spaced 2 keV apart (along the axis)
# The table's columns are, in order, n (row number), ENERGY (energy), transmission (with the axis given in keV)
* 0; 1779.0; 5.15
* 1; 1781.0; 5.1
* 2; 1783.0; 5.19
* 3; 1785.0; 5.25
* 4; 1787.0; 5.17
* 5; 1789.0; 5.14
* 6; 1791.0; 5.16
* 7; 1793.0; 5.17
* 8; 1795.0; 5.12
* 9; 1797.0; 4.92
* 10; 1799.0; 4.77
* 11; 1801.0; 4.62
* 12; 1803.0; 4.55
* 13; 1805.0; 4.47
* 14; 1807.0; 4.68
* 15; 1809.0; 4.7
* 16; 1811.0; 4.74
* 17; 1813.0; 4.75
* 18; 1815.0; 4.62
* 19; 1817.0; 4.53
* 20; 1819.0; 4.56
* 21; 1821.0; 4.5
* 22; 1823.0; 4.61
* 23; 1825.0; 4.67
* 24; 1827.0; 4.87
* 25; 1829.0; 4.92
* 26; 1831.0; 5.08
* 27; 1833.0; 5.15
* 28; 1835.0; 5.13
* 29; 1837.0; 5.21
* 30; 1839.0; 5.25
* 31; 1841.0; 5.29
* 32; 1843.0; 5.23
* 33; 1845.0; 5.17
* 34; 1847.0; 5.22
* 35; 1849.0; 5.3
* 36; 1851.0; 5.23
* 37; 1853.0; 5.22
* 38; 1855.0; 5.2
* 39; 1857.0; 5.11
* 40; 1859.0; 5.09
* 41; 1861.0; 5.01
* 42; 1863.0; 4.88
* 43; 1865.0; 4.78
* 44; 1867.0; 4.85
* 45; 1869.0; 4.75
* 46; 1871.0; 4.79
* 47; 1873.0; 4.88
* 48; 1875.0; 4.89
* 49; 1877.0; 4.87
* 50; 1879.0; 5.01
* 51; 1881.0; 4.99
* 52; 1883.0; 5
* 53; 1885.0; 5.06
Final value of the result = 4.75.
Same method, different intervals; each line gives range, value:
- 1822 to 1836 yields 4.61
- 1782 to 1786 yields 5.19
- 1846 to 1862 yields 5.01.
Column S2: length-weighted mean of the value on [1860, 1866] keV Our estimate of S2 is 4.89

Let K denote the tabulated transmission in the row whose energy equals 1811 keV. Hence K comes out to 4.74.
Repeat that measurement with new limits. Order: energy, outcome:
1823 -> 4.61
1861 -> 5.01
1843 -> 5.23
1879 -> 5.01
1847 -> 5.22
